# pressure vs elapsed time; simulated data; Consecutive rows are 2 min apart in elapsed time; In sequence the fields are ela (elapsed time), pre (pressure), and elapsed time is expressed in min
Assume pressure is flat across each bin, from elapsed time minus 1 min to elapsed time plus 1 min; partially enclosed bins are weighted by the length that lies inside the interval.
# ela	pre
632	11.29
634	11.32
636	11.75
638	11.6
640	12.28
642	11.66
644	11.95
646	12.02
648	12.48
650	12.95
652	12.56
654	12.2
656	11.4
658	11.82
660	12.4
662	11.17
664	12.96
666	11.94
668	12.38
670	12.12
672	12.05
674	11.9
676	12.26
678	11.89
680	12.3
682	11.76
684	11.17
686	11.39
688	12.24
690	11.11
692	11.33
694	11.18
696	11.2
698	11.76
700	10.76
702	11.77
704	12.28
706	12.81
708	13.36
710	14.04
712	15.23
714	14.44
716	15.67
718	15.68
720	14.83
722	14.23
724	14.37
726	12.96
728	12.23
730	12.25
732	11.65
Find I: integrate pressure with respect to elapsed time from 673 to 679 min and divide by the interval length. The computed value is 12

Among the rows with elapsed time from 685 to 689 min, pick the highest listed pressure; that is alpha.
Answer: 12.24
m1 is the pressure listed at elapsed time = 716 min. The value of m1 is 15.67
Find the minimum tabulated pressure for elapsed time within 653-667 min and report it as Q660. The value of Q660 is 11.17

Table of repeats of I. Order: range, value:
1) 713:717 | 15.1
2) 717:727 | 14.4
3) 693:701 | 11.2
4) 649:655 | 12.6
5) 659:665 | 12.2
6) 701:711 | 12.9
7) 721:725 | 14.3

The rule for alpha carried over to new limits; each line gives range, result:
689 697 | 11.33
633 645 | 12.28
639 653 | 12.95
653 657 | 12.2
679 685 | 12.3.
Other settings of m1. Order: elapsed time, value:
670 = 12.12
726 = 12.96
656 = 11.4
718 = 15.68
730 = 12.25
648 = 12.48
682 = 11.76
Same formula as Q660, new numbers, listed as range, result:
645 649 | 12.02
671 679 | 11.89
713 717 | 14.44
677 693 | 11.11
